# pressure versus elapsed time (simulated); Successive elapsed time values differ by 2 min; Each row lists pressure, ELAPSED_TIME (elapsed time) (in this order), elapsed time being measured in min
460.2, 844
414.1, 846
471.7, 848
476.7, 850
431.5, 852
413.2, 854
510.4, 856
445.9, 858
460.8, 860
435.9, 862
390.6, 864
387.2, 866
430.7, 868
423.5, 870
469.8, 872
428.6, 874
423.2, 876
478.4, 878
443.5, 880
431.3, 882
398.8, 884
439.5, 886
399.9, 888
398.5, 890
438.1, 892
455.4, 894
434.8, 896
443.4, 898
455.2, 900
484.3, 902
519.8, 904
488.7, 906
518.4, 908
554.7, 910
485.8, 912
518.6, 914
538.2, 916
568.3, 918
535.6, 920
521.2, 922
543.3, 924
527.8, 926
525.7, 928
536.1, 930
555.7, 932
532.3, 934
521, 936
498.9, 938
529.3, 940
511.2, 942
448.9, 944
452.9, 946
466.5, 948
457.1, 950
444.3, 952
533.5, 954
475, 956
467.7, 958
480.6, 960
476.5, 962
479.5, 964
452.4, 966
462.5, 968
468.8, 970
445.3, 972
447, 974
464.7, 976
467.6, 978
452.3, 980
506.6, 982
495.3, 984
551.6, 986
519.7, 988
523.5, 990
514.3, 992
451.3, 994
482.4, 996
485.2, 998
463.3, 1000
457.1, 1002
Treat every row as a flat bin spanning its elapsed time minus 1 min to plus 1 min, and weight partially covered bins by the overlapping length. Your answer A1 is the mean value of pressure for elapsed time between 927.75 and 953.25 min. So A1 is 498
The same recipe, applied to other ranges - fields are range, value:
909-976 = 498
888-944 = 502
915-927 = 539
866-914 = 454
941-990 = 477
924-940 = 529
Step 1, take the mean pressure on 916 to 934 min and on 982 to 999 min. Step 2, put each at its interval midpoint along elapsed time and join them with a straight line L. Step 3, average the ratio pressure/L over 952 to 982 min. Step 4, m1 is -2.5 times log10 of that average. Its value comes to 0.10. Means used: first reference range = 539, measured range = 470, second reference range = 503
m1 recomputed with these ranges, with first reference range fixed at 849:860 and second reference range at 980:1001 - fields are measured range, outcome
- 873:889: 0.082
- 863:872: 0.112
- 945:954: 0.048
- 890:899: 0.072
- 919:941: -0.110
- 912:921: -0.128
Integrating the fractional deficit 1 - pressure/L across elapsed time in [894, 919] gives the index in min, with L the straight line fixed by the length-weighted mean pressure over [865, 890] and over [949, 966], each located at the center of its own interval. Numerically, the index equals -3.0 min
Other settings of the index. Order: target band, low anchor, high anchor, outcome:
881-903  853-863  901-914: 2.57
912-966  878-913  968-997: -3.78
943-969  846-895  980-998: 0.77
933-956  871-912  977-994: -0.42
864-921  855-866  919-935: 2.96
